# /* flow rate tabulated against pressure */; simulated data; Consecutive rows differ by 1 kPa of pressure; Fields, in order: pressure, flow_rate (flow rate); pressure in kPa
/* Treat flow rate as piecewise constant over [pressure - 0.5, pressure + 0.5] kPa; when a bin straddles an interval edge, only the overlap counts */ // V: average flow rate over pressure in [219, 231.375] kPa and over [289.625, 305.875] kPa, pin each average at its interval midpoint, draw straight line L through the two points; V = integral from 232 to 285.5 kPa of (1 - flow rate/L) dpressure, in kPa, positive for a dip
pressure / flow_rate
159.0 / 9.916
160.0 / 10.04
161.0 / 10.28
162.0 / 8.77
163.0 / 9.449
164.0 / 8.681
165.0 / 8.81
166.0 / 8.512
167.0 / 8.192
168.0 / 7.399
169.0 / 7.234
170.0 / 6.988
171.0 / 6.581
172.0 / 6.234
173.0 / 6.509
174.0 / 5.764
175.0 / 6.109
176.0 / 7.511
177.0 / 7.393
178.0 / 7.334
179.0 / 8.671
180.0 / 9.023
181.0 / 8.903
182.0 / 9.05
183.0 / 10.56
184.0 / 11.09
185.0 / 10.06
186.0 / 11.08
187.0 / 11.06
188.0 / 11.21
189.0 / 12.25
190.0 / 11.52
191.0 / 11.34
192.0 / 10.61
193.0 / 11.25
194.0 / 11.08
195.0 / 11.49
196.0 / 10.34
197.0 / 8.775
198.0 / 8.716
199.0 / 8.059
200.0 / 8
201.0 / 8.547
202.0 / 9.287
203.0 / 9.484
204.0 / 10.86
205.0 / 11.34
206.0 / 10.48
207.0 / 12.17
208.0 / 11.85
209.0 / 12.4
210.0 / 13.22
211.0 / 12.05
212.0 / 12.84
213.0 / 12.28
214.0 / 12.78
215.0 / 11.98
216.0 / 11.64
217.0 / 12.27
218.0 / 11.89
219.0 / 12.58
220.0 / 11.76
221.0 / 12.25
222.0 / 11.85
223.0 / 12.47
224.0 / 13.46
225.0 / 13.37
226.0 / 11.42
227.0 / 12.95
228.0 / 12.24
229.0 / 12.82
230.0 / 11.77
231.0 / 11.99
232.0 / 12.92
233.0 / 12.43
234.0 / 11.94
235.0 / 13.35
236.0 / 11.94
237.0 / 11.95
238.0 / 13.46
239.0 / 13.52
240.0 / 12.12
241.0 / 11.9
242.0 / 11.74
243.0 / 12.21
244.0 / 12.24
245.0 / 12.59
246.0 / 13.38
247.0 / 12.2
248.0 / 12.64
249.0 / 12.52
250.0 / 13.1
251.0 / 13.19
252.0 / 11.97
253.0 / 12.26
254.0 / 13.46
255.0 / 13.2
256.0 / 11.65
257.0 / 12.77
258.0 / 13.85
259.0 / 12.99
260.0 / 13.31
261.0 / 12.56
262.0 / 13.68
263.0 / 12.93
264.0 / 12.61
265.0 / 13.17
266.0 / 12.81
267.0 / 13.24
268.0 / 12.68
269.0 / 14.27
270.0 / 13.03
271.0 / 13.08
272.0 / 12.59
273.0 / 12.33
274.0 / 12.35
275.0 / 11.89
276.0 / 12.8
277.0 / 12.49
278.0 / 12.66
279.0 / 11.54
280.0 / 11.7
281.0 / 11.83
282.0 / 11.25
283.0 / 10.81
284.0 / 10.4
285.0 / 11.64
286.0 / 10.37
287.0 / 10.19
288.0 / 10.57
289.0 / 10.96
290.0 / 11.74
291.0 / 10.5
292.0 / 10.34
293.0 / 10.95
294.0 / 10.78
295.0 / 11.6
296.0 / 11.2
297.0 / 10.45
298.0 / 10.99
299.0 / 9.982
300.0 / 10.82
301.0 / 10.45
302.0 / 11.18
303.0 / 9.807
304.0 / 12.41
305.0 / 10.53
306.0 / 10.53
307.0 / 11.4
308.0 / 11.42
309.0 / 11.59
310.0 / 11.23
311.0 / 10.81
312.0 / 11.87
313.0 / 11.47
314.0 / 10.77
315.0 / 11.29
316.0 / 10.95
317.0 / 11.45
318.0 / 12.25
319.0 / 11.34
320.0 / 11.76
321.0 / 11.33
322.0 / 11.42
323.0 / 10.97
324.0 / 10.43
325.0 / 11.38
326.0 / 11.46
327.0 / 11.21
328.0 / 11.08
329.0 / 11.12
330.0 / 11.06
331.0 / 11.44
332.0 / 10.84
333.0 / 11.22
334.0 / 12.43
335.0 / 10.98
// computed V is -4.0 kPa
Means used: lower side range 12.4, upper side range 10.8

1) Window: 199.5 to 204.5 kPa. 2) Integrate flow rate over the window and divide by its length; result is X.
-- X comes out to 9.24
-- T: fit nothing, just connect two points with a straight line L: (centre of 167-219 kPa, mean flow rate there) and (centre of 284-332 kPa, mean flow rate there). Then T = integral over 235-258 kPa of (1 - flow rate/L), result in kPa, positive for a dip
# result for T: -4.7 kPa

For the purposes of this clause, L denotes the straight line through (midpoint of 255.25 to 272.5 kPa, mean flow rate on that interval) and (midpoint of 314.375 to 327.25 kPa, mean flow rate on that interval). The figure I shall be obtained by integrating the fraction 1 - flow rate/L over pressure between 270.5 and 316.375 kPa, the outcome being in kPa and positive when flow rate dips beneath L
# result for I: 3.3 kPa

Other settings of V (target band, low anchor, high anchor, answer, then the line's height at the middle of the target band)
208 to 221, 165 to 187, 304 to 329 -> -4.7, 9.03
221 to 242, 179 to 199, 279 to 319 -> -3.6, 10.6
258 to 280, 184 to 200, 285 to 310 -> -4.1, 10.8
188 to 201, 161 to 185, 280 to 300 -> -2.5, 8.63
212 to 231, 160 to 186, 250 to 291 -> -3.8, 10.3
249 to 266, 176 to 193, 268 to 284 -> -1.6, 11.8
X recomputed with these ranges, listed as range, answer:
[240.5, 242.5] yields 11.8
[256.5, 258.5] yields 13.3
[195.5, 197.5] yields 9.56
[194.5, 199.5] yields 9.48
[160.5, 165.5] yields 9.2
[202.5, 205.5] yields 10.6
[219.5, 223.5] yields 12.1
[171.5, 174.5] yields 6.17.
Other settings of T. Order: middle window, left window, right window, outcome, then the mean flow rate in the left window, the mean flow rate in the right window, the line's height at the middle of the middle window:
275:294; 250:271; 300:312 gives 1.13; 13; 11.1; 12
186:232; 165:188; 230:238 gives -3.64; 8.32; 12.4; 10.6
